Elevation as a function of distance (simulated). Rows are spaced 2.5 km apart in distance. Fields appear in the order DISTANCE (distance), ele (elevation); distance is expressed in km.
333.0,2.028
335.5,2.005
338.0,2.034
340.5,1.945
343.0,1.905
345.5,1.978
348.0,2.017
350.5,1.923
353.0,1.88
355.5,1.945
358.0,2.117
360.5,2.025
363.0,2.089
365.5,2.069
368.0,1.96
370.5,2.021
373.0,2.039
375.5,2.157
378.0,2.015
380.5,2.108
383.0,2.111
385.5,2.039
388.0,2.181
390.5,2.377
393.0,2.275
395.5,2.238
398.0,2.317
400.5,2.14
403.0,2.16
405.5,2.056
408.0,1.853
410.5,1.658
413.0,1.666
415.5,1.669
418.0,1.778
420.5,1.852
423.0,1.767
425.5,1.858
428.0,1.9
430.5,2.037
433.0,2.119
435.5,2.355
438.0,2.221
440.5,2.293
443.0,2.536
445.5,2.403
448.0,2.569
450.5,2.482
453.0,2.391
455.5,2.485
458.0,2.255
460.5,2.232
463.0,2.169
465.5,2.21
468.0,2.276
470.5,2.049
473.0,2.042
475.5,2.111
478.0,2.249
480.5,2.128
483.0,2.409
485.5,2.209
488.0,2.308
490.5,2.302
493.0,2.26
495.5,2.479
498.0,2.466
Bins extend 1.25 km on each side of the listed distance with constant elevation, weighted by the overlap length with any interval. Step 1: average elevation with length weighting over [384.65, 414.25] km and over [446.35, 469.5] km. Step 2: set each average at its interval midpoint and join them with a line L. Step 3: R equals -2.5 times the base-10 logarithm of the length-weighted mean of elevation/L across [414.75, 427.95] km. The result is 0.21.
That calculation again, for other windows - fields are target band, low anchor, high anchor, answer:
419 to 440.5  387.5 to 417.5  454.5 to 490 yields 0.04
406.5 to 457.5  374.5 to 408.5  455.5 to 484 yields 0.04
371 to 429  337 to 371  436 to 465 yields 0.08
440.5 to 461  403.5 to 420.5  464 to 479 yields -0.19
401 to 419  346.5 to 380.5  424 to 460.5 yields 0.17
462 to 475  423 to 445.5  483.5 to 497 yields 0.05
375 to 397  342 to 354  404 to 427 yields -0.17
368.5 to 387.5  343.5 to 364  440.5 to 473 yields 0.00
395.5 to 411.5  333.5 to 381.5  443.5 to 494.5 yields 0.04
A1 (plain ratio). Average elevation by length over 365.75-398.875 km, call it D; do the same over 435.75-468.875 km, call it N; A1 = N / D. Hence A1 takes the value 1.10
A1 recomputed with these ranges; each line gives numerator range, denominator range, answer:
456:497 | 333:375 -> 1.12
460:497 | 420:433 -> 1.17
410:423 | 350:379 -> 0.86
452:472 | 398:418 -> 1.18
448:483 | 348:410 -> 1.08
